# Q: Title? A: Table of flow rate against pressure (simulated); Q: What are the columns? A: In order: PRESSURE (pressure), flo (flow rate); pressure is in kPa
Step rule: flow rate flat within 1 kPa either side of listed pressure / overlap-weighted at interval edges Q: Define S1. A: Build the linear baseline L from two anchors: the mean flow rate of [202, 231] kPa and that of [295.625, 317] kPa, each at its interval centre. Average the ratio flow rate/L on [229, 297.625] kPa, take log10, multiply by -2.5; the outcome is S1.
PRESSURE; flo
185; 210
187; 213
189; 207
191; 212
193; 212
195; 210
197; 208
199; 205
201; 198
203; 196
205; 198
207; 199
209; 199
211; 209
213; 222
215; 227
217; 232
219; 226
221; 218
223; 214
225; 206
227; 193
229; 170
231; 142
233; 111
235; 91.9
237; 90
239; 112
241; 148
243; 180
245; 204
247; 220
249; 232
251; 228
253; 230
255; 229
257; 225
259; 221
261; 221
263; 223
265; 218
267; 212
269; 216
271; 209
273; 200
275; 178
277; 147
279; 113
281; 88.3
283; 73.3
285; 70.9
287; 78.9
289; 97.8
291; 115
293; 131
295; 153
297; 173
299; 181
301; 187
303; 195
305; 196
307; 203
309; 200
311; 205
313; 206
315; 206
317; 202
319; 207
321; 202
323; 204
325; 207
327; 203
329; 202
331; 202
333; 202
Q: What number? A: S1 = 0.21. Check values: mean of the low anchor 206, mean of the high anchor 195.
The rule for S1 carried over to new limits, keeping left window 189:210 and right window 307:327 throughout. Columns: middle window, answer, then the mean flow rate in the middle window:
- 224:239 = 0.40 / 141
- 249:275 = -0.07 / 218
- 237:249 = 0.19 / 171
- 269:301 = 0.42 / 138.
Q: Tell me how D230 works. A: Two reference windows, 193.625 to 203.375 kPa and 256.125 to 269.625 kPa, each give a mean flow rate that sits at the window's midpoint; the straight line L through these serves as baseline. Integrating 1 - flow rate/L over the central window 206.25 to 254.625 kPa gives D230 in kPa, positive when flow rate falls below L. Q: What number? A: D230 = 5.4 kPa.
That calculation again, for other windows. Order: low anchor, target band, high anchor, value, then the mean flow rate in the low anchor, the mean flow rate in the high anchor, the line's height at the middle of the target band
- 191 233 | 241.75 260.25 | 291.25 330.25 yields -1.9 kPa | 202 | 191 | 198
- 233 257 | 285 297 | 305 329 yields 4.8 kPa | 178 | 204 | 194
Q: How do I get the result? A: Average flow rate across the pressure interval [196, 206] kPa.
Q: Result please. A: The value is 201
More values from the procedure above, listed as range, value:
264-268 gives 215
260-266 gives 221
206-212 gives 202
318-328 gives 205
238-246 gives 161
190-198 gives 210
